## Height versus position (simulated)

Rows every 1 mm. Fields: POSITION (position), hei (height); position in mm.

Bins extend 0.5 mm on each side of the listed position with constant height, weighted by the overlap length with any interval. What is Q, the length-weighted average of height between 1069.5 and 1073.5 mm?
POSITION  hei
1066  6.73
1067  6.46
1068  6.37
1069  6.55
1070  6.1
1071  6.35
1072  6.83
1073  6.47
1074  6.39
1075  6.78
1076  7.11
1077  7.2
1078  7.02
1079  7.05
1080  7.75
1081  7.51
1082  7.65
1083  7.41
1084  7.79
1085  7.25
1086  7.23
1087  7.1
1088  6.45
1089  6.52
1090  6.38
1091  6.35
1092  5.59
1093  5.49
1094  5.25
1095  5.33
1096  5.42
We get 6.44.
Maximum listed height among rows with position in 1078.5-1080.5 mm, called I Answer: 7.75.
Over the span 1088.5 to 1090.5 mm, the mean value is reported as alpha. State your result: 6.45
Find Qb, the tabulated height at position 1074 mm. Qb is 6.39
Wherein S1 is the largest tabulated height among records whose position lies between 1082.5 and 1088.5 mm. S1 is 7.79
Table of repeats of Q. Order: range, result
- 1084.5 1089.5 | 6.91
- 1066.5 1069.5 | 6.46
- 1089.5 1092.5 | 6.11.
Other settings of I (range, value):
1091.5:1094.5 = 5.59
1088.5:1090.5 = 6.52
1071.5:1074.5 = 6.83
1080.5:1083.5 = 7.65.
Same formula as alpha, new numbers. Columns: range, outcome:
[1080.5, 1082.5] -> 7.58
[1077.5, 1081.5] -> 7.33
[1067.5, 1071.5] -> 6.34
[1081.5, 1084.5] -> 7.62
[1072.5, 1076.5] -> 6.69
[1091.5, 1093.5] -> 5.54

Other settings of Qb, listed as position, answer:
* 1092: 5.59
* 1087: 7.1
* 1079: 7.05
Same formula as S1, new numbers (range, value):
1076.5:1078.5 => 7.2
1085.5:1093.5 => 7.23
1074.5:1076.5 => 7.11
